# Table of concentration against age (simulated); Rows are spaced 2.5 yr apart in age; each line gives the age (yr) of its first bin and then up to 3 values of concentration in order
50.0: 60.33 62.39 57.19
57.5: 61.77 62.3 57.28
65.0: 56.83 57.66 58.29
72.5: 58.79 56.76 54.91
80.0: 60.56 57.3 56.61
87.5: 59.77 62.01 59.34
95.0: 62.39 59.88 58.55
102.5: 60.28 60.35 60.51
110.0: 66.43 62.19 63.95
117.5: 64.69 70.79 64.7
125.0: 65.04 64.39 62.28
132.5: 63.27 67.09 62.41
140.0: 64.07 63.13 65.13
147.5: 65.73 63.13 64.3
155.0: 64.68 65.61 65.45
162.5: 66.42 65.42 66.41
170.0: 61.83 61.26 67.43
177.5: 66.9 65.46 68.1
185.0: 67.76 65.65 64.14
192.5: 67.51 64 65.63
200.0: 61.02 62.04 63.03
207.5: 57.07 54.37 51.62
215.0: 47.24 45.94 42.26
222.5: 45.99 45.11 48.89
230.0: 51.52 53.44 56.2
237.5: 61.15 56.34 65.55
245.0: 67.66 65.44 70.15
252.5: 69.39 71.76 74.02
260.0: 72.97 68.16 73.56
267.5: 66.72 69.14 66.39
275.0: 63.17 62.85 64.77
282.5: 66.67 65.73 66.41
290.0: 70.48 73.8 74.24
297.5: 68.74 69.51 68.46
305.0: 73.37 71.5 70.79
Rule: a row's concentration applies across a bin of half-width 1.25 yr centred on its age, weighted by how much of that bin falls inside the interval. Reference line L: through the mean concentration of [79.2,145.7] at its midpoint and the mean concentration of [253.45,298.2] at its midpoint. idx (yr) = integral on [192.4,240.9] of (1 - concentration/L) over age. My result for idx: 8.60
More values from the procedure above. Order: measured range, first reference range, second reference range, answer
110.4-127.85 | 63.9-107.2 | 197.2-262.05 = -1.9 yr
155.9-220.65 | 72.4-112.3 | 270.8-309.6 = 2.2 yr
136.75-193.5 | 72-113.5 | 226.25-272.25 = -2.9 yr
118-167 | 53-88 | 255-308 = -2.3 yr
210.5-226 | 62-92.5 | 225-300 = 4.1 yr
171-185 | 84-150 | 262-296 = -0.2 yr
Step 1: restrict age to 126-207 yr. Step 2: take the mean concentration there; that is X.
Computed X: 64.6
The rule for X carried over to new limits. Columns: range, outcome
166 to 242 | 58.6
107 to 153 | 64.4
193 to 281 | 60.7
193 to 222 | 55.9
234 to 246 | 61.4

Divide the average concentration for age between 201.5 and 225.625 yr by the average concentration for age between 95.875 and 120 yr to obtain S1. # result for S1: 0.83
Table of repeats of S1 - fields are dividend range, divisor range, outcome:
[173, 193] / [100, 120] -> 1.06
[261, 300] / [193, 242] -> 1.24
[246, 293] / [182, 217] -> 1.12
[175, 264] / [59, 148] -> 0.99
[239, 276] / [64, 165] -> 1.10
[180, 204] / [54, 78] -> 1.12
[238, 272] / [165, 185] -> 1.04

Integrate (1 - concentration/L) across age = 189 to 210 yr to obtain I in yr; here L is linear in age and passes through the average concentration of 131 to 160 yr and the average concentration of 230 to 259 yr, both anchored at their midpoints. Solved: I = 0.6 yr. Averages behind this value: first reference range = 64.4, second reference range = 64.2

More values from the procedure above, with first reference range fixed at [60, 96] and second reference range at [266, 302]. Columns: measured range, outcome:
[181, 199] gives -0.7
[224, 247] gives 3.2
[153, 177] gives -1.0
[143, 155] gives -0.5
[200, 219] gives 2.9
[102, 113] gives -0.4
